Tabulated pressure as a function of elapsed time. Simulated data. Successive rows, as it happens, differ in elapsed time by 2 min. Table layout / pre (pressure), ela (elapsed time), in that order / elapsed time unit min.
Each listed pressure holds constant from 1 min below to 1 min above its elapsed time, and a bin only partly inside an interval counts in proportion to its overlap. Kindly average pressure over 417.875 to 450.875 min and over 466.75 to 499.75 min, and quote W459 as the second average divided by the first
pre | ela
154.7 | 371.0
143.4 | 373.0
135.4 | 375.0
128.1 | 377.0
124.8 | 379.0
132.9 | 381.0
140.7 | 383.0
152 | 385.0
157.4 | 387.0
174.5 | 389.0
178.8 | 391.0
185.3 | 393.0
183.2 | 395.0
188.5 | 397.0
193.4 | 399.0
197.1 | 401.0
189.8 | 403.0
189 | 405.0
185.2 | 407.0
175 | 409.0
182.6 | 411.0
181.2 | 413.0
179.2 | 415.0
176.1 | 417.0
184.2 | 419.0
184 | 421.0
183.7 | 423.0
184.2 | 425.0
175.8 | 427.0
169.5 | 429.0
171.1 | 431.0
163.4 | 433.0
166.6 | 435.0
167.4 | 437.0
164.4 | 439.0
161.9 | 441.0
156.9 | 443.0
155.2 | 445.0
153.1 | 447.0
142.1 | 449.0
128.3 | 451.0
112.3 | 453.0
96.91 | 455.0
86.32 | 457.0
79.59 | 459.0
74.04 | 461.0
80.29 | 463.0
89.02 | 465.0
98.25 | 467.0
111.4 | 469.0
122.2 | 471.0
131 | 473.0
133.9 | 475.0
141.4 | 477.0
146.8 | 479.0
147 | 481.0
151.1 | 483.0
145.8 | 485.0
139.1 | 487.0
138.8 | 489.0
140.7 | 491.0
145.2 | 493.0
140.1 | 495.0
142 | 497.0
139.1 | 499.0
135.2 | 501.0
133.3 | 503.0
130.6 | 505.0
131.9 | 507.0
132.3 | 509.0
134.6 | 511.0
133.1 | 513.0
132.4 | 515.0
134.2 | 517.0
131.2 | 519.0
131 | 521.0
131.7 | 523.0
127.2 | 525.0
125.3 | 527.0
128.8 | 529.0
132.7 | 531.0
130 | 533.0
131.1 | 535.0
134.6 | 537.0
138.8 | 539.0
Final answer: 0.8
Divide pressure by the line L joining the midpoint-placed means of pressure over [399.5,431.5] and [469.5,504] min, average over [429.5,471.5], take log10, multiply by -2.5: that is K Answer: 0.26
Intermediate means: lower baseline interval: 182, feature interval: 128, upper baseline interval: 139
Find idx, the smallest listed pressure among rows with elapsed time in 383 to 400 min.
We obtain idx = 140.7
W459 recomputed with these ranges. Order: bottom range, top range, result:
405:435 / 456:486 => 0.65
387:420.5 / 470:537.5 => 0.74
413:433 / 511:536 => 0.74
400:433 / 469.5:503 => 0.77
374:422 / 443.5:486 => 0.71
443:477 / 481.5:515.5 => 1.21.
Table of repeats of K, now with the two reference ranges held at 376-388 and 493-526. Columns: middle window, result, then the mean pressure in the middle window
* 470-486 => -0.04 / 140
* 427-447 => -0.20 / 164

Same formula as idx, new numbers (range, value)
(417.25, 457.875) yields 86.32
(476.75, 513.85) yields 130.6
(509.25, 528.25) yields 125.3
